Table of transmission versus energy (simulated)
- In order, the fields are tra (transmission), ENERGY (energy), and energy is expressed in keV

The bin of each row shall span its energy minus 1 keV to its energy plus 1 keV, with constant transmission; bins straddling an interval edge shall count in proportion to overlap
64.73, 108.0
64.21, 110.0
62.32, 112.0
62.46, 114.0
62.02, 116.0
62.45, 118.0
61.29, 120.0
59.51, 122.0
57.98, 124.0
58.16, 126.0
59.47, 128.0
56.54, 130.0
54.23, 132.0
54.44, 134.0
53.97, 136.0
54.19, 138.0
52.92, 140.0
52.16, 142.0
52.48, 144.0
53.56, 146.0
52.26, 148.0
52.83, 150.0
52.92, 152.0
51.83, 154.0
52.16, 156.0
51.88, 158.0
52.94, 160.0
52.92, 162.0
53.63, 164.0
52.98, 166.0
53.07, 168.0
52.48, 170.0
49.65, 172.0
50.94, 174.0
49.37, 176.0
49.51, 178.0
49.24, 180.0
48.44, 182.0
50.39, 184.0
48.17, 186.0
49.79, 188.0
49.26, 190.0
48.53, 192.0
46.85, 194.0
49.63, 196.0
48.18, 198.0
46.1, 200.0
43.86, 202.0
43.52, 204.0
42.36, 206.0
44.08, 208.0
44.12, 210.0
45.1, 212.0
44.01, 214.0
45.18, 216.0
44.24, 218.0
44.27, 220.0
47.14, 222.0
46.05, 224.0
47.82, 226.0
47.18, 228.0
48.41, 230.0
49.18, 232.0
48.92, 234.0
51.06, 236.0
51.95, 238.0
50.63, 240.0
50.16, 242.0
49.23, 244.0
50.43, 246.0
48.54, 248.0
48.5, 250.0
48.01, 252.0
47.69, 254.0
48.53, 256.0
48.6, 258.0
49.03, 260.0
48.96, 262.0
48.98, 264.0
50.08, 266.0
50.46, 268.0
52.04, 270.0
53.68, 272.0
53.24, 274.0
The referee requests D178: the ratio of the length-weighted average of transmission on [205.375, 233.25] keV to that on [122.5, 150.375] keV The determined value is 0.83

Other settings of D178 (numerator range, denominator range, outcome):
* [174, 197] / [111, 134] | 0.83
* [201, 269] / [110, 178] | 0.86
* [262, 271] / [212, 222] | 1.12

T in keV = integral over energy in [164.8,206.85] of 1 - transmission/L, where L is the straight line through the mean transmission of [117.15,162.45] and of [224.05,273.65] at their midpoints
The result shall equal 3.1 keV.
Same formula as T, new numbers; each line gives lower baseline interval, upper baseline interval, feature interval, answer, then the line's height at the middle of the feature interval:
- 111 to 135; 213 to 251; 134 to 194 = 3.8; 55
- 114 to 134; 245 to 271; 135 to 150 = 1.2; 57.7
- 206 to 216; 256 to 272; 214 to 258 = -1.2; 46.9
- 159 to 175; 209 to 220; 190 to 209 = 0.4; 47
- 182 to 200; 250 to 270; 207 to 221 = 1.3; 48.8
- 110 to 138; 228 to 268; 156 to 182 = 1.8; 55.4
